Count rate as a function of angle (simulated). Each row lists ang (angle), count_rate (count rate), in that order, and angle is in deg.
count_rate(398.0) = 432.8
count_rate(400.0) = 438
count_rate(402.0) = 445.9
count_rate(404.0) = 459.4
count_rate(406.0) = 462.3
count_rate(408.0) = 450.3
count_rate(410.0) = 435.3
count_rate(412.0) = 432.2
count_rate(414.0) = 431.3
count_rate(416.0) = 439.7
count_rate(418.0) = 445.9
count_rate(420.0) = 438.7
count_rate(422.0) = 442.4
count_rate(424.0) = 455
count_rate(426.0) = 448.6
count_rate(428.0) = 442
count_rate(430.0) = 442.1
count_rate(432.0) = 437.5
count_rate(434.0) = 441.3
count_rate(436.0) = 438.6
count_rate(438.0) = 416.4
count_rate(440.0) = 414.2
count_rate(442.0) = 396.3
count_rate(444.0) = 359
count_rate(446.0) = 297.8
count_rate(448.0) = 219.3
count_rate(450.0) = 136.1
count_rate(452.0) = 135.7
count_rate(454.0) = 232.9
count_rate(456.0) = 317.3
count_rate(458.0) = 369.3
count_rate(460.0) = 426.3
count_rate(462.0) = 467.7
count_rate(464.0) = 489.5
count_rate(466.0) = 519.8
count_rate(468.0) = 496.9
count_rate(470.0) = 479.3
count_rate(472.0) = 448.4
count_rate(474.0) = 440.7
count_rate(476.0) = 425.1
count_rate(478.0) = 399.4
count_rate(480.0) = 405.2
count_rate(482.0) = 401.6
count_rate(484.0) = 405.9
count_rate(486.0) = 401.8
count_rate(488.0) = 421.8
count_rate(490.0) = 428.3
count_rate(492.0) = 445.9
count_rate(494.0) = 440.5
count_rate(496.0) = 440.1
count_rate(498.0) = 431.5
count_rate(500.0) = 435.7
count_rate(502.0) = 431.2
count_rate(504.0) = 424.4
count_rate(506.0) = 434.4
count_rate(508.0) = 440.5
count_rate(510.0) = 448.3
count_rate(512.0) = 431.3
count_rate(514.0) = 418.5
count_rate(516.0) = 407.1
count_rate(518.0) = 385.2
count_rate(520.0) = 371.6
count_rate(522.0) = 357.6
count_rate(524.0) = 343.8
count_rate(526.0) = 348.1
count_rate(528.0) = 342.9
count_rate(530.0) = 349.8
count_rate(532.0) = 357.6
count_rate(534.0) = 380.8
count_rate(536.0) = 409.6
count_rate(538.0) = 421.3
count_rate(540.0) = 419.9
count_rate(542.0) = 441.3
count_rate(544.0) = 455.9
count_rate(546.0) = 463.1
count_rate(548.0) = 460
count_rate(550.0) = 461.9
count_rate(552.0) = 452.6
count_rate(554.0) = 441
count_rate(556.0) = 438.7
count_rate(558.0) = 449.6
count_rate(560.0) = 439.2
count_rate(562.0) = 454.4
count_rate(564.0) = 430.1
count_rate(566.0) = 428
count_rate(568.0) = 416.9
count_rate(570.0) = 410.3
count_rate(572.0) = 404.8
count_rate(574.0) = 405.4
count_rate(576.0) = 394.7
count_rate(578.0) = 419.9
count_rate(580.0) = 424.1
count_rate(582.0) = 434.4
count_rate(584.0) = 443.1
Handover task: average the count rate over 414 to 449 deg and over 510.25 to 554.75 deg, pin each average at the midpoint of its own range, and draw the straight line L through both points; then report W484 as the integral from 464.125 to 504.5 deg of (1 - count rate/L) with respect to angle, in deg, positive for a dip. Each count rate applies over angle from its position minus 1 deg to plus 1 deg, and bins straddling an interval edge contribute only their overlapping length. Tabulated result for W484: -2.9 deg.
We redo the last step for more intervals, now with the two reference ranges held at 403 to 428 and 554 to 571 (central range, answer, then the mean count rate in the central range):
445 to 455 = 5.4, 204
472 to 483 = 0.6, 417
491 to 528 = 2.3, 411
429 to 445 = 0.9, 418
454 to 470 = 0.4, 430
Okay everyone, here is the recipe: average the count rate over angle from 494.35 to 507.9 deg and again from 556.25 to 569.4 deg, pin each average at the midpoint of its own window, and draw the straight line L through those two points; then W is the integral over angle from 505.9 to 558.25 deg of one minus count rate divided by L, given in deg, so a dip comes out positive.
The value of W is 2.8 deg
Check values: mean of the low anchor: 434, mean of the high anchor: 436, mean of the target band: 411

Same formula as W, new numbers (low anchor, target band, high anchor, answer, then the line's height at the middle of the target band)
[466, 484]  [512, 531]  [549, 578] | 2.7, 435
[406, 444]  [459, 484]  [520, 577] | -1.3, 426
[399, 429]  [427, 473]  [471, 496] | 5.2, 433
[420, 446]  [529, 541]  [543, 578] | 1.2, 433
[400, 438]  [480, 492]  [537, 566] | 0.8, 444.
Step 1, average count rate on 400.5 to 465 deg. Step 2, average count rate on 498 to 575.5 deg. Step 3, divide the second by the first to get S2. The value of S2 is 1.1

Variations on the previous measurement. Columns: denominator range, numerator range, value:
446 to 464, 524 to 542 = 1.27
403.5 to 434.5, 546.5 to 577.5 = 0.98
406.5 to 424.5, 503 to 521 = 0.95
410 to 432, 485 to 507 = 0.98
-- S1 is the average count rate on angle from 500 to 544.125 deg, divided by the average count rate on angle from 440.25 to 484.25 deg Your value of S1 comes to 1.07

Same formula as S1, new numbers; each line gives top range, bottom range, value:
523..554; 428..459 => 1.20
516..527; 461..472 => 0.75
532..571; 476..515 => 1.02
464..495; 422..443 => 1.01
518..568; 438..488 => 1.09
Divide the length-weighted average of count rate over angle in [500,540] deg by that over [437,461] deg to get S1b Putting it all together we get 1.3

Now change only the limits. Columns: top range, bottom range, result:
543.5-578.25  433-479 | 1.14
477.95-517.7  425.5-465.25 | 1.16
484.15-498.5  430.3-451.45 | 1.21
